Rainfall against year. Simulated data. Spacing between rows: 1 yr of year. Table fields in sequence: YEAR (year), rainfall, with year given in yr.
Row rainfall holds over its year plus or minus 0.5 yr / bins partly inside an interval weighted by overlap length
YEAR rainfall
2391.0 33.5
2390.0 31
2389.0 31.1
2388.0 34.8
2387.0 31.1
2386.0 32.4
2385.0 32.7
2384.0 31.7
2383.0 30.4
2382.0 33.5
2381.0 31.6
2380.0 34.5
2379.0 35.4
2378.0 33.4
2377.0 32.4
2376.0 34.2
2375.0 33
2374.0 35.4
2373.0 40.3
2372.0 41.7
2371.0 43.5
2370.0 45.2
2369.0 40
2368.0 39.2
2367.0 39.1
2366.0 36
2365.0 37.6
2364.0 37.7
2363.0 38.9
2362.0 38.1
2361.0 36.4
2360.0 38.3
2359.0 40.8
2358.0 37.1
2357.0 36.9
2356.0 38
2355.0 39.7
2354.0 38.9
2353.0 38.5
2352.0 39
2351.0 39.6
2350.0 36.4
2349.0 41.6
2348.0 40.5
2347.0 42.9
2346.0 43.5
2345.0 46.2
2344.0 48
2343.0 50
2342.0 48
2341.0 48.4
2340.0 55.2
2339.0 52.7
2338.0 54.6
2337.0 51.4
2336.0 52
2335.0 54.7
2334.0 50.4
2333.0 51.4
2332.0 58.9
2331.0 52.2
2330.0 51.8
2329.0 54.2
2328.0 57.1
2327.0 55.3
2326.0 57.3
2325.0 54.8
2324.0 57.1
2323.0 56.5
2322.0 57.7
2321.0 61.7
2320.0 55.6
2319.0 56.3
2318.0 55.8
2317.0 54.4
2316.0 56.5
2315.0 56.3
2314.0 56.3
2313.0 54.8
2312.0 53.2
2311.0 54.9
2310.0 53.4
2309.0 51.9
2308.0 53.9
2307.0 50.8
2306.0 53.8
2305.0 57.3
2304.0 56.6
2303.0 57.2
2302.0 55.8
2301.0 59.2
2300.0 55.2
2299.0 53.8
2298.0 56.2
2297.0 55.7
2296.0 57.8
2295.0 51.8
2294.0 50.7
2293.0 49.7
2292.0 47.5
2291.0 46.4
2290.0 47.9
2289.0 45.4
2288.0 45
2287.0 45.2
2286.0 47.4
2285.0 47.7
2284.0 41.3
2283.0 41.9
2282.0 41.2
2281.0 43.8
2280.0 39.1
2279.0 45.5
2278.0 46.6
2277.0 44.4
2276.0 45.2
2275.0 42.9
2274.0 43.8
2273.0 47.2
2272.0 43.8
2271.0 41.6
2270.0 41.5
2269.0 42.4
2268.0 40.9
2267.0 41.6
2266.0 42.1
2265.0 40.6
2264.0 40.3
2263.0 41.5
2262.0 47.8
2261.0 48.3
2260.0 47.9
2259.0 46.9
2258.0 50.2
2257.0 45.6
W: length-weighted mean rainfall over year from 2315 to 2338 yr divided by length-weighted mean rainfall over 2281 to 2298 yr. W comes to 1.15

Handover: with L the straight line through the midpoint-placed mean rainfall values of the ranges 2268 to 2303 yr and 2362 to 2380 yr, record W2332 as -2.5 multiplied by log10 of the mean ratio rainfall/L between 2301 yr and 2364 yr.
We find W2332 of -0.18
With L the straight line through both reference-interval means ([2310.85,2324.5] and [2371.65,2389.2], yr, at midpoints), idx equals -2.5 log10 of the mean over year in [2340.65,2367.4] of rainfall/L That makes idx 0.071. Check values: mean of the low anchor 56.3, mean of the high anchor 33.8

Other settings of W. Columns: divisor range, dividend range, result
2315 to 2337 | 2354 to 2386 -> 0.67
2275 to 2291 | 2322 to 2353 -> 1.12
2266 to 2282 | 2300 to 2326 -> 1.29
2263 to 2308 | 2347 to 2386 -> 0.78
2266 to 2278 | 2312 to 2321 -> 1.29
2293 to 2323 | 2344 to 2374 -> 0.72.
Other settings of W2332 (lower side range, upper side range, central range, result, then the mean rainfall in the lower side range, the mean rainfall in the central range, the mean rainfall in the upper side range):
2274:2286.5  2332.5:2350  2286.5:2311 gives -0.16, 43.9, 52.5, 48.6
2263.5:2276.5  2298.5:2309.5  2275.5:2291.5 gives 0.07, 42.6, 44.6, 55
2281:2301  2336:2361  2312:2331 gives -0.21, 49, 55.9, 43.6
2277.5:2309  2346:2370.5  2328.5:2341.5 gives -0.23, 49.9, 52.9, 39.1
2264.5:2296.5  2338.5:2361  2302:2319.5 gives -0.24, 45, 54.9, 42.6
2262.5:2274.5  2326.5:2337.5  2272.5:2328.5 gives -0.08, 42.3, 51.6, 53.6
